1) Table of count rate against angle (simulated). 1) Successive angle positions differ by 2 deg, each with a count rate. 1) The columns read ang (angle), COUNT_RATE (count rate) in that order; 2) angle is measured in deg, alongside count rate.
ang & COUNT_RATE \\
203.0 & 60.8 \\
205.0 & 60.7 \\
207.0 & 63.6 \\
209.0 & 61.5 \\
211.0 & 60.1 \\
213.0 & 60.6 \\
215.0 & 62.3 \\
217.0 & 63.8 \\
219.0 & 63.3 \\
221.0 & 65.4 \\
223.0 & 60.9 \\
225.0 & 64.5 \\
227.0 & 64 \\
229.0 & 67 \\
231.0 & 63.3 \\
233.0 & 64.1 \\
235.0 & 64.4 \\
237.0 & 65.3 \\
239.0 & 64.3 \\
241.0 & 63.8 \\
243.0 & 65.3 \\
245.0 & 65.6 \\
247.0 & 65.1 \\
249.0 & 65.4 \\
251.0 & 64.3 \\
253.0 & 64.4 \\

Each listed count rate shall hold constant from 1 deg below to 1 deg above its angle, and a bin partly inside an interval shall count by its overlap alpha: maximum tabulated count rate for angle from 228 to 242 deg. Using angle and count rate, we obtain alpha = 67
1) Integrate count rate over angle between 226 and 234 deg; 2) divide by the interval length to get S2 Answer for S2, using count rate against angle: 64.6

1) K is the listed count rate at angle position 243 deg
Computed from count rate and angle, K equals 65.3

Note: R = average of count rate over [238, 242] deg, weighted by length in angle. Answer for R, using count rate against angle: 64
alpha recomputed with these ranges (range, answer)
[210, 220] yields 63.8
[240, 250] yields 65.6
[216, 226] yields 65.4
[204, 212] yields 63.6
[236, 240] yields 65.3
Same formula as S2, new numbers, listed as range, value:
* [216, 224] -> 63.3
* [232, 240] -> 64.5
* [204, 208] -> 62.2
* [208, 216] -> 61.1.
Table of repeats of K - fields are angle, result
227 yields 64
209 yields 61.5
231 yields 63.3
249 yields 65.4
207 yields 63.6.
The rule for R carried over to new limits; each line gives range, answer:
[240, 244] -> 64.5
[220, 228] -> 63.7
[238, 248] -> 64.8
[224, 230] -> 65.2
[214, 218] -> 63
